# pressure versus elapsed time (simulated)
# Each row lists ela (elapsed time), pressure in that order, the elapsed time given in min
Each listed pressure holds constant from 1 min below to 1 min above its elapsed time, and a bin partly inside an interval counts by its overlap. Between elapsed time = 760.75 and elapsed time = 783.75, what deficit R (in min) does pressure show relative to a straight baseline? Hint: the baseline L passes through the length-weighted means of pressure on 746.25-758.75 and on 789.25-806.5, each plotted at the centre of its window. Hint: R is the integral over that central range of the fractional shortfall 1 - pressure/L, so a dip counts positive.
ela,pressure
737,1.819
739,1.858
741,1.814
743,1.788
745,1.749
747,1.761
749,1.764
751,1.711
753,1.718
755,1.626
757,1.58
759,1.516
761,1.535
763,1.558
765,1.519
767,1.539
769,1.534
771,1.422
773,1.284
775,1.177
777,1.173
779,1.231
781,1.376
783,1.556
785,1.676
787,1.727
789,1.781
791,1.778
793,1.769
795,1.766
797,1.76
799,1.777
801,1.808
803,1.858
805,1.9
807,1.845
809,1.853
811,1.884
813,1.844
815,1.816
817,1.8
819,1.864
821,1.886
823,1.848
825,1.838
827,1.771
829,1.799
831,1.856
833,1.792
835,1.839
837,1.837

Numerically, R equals 4.4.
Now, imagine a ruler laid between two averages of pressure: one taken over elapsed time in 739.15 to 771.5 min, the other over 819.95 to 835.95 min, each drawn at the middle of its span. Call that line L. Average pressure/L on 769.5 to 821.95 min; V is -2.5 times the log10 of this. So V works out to 0.047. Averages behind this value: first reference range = 1.64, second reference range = 1.83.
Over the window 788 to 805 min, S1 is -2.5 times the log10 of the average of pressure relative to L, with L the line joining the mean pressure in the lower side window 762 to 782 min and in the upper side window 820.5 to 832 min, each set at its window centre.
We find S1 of -0.13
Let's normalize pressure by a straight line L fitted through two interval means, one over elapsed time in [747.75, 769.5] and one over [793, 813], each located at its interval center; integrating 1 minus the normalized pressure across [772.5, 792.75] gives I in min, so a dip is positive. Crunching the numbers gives 2.77 min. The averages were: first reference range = 1.6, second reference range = 1.83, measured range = 1.49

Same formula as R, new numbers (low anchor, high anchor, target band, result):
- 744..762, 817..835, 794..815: -0.6 min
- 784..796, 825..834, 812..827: -0.4 min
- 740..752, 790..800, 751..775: 3.3 min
